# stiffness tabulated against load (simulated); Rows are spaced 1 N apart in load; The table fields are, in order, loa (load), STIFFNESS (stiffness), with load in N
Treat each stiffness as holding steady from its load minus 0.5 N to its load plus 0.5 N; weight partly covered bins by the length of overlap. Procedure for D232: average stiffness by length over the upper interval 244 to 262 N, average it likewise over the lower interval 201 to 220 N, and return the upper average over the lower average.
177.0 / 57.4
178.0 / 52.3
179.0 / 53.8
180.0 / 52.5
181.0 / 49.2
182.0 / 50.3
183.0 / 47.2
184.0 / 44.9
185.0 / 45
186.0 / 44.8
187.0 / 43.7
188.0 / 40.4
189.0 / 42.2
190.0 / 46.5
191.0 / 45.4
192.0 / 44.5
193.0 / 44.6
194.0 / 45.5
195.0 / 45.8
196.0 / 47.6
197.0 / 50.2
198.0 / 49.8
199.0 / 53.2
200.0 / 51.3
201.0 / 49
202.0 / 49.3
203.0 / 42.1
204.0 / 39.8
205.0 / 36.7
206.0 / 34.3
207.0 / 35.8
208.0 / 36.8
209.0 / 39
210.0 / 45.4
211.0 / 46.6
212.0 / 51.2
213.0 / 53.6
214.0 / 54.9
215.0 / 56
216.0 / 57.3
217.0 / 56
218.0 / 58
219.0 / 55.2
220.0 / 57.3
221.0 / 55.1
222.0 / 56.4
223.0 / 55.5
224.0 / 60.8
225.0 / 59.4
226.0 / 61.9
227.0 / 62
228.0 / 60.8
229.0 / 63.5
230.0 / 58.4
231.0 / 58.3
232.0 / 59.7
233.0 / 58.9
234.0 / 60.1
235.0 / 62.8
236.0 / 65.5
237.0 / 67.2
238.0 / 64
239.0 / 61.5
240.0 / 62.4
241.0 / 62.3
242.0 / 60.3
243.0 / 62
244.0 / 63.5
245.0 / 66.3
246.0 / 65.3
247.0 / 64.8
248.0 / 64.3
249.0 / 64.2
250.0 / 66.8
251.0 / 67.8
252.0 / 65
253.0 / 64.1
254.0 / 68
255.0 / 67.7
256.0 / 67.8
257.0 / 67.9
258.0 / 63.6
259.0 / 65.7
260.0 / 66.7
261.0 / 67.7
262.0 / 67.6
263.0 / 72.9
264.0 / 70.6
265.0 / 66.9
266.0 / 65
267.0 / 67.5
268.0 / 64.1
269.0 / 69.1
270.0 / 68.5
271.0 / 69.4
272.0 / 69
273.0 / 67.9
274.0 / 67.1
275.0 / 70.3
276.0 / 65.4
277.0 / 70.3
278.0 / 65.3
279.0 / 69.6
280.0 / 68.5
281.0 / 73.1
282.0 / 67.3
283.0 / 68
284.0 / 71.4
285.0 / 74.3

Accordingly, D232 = 1.39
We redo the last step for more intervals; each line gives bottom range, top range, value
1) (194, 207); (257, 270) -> 1.48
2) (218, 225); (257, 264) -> 1.19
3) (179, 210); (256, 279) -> 1.50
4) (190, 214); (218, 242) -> 1.33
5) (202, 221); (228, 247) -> 1.30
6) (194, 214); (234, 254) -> 1.41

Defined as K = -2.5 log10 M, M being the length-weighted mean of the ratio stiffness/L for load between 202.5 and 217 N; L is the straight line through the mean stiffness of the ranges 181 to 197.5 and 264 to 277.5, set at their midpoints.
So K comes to 0.14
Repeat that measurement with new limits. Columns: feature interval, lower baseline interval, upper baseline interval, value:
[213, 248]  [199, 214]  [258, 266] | -0.11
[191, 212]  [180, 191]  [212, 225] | 0.14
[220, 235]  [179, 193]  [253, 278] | -0.04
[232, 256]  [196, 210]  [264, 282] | -0.11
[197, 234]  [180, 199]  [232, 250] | 0.06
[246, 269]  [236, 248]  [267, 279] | -0.01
